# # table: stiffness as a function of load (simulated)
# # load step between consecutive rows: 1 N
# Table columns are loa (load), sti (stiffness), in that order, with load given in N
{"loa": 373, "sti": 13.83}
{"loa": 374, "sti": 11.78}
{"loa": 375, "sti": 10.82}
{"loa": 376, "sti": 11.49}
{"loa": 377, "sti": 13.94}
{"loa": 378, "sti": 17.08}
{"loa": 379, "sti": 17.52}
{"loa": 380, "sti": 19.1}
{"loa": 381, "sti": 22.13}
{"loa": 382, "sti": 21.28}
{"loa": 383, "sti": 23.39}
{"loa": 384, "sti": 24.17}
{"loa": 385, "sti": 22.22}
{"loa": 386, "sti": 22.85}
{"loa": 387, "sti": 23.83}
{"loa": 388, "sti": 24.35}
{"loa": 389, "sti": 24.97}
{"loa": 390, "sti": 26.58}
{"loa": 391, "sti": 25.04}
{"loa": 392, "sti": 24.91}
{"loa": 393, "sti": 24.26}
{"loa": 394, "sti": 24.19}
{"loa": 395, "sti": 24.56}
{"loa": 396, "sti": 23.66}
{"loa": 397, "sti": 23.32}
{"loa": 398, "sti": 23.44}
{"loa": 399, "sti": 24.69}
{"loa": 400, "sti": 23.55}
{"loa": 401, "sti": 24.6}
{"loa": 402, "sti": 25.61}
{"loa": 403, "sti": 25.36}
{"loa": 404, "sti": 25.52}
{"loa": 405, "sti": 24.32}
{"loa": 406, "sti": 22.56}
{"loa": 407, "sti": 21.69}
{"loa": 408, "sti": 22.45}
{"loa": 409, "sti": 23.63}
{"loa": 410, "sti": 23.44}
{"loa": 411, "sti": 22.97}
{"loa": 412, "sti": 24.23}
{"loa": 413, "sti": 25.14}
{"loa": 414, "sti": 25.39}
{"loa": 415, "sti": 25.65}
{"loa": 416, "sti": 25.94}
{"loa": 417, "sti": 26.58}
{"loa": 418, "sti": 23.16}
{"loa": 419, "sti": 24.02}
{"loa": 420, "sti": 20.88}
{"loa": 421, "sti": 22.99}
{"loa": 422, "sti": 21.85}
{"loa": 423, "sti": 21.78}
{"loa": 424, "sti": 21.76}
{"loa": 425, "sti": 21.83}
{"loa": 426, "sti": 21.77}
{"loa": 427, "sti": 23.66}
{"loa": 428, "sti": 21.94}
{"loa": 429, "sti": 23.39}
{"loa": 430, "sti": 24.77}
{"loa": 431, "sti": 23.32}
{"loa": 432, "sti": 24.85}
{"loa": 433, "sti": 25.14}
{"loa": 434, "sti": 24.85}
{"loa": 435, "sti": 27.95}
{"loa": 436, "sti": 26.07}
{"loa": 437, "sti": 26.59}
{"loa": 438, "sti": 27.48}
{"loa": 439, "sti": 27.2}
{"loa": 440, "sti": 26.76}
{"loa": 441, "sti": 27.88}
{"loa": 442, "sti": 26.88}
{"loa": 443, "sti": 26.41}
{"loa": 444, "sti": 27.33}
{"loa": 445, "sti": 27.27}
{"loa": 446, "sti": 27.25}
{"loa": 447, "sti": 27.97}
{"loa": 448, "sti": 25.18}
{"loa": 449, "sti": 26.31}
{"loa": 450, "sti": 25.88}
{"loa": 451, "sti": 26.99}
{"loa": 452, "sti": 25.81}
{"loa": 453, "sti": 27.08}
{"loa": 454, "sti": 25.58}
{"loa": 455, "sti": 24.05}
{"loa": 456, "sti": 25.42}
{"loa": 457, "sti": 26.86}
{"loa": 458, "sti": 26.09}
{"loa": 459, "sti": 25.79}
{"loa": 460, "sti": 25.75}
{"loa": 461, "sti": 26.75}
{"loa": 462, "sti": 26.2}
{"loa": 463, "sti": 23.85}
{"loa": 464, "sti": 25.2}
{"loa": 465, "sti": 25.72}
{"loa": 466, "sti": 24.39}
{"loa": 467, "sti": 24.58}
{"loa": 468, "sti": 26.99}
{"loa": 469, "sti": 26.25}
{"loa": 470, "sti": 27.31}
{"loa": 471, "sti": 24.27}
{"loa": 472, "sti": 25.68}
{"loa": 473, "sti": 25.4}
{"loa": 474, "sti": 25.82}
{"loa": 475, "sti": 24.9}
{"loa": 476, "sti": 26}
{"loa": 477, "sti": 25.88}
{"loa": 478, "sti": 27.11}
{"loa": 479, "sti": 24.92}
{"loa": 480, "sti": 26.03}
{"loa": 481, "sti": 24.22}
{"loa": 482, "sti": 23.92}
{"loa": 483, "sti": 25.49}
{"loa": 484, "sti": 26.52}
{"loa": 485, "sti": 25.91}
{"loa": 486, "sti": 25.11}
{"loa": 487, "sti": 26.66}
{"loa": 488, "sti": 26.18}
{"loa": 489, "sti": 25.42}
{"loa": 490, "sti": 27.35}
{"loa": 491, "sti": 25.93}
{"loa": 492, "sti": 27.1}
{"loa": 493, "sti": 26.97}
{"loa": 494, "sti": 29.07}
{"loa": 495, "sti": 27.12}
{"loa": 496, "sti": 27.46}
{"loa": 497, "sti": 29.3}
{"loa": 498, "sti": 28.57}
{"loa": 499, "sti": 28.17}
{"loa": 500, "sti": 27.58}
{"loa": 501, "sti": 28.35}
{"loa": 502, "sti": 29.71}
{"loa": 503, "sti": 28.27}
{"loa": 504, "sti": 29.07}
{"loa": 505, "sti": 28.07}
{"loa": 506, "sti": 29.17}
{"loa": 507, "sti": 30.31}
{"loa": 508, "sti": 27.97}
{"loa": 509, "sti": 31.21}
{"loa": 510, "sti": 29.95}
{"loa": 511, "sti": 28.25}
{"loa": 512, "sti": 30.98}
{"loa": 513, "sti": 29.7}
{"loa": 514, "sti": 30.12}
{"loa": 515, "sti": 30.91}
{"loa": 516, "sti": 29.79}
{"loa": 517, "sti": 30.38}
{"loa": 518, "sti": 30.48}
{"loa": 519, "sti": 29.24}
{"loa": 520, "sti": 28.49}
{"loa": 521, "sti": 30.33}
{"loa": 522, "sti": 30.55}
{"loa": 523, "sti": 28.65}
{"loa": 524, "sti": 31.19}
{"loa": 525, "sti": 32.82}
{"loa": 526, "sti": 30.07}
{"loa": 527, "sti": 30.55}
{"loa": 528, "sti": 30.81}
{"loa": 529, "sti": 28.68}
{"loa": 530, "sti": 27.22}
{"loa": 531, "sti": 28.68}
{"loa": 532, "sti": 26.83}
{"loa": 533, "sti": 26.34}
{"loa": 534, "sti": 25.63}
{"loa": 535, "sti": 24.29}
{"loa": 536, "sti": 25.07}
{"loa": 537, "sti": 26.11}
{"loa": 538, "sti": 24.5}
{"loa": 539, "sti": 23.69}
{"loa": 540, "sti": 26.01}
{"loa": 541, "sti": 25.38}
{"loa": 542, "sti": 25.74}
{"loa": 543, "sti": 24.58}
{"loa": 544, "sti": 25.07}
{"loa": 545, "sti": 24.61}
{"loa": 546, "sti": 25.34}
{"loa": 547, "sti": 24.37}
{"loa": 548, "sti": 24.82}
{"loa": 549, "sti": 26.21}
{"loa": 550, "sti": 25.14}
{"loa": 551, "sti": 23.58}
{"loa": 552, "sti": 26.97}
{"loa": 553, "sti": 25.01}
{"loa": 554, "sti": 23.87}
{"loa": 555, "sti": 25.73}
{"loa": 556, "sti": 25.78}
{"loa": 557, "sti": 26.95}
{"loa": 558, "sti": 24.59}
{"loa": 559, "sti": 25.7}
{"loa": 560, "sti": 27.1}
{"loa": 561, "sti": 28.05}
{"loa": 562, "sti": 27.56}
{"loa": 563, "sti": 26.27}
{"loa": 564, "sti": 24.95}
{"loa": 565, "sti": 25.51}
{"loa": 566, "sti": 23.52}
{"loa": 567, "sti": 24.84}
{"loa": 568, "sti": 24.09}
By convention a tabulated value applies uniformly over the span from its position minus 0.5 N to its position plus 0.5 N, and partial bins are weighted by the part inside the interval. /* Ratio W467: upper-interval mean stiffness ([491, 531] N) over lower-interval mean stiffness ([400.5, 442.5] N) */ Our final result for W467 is 1.20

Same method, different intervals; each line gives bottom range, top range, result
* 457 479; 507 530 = 1.17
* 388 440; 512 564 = 1.12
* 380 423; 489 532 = 1.22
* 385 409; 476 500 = 1.10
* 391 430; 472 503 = 1.12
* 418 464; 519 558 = 1.06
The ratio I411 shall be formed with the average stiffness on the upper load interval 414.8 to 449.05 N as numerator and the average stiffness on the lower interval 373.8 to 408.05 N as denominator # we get 1.1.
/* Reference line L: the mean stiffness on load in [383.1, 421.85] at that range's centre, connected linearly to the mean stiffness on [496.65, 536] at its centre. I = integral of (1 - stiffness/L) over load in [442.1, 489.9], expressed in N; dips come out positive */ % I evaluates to 1.7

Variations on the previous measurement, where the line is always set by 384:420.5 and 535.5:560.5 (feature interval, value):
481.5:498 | -1.2 N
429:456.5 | -1.9 N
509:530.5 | -4.2 N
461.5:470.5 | -0.4 N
